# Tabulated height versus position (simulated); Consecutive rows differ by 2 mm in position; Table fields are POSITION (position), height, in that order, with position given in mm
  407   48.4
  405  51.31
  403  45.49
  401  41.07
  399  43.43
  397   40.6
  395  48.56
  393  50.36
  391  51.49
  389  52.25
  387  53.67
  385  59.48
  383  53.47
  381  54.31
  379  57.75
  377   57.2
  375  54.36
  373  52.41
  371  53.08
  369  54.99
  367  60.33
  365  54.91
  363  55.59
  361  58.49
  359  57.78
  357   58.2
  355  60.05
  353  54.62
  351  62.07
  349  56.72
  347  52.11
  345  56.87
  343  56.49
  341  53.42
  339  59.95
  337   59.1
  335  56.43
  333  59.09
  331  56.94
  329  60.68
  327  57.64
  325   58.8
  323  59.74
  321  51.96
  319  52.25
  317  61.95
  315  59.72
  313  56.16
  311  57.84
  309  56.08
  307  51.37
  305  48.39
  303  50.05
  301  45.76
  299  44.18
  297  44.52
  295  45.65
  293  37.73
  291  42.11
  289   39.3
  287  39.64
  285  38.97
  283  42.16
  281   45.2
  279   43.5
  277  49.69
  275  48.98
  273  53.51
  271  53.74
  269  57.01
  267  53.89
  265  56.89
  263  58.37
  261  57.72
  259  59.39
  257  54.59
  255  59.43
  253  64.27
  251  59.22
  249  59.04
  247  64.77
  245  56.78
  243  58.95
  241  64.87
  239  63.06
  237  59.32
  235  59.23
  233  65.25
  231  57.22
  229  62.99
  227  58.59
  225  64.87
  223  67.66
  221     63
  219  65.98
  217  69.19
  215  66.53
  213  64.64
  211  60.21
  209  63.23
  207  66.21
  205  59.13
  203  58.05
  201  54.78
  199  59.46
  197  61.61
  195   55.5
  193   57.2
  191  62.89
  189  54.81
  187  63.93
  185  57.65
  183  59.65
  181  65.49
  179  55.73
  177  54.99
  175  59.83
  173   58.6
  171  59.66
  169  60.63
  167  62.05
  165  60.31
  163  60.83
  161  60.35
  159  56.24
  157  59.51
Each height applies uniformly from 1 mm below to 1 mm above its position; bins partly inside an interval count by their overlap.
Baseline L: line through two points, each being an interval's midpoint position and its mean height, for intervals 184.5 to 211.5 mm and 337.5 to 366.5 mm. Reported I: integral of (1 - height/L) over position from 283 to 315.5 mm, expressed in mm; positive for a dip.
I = 6.1 mm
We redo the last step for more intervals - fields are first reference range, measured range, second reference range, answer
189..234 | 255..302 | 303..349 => 8.1 mm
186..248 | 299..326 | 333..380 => 1.9 mm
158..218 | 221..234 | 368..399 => -0.9 mm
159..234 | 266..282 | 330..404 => 2.0 mm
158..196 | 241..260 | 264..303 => -3.5 mm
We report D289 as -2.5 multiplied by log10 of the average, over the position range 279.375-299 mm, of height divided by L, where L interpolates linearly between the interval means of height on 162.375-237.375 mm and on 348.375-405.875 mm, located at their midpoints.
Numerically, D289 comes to 0.34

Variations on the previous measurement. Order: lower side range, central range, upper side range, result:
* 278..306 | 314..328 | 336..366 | -0.15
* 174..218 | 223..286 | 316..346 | 0.05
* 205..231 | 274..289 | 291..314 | 0.20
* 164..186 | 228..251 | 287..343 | -0.09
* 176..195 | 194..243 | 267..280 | -0.11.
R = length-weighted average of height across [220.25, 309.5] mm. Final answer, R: 53.9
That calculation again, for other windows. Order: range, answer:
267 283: 50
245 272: 58.3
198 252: 61.9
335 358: 57.2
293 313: 49.1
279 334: 50.4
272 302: 44.1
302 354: 56.4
